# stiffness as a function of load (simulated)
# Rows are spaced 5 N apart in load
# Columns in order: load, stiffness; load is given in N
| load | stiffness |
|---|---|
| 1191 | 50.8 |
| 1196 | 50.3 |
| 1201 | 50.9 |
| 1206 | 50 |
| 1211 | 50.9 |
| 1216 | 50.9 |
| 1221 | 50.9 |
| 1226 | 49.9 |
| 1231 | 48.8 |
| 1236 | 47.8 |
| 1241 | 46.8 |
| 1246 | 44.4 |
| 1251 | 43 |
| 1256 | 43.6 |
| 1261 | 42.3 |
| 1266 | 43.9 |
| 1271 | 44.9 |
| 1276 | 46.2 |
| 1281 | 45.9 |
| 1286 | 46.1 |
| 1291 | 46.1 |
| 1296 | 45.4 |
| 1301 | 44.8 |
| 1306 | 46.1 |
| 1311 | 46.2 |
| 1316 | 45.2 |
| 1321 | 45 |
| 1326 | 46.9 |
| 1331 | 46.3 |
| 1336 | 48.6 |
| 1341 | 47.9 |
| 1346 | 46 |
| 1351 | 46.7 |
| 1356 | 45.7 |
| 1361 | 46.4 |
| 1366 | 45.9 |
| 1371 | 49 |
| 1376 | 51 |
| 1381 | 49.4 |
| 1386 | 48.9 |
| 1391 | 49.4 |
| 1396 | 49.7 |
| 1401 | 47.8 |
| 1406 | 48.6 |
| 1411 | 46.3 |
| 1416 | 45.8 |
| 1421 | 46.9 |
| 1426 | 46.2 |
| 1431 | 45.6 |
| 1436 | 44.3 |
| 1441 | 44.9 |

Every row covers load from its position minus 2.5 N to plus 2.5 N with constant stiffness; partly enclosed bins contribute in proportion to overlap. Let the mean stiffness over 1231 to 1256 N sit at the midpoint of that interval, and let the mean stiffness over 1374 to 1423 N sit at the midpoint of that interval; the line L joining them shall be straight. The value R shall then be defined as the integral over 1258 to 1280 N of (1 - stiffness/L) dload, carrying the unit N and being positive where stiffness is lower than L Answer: 0.8 N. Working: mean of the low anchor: 45.6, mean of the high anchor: 48.4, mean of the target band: 44.4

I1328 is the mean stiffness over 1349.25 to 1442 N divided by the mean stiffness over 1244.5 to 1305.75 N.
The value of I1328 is 1.1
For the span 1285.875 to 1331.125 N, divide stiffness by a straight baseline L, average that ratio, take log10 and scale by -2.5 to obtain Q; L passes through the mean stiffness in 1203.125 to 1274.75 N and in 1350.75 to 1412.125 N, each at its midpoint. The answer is 0.04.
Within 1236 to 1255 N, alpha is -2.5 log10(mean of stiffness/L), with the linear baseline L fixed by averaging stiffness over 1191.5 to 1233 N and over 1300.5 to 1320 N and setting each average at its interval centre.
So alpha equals 0.086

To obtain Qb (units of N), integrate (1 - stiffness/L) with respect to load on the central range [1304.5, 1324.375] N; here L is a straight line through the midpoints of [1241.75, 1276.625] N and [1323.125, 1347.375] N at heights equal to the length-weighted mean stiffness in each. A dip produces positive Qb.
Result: 0.3 N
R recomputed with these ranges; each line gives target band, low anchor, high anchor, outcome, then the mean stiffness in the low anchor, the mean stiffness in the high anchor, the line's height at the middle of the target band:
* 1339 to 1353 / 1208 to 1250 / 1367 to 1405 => 0.62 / 48.6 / 49.2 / 49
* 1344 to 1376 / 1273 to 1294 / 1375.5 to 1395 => 1.12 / 46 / 49.5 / 48.7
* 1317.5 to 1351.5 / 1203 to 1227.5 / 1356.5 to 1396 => 1.59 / 50.6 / 48.5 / 49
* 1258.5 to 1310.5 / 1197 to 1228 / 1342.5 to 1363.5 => 3.39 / 50.6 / 46.3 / 48.4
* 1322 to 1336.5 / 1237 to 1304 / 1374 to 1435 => -0.20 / 45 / 47.9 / 46.2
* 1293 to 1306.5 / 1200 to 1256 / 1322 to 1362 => 0.56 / 48.3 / 46.8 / 47.3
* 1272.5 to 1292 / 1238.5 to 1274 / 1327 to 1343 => -0.32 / 44.2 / 47.5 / 45.3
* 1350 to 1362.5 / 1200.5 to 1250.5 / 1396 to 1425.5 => 0.39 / 48.8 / 47.2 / 47.7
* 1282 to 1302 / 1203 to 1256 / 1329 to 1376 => 0.82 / 48.1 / 47.2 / 47.6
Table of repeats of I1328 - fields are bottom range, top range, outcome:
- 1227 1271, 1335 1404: 1.06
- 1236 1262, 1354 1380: 1.07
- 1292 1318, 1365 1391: 1.08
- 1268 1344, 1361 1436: 1.04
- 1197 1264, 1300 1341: 0.97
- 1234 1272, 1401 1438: 1.04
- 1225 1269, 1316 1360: 1.02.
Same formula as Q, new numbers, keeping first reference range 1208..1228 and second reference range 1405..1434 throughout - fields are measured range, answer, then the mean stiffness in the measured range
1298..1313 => 0.072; 45.7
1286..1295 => 0.072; 46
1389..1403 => -0.047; 49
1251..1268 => 0.154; 43.2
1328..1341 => 0.016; 47.5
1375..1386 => -0.057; 49.8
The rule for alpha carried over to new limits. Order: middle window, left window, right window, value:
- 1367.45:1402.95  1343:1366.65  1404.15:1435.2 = -0.067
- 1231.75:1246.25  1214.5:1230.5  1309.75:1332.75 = 0.060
